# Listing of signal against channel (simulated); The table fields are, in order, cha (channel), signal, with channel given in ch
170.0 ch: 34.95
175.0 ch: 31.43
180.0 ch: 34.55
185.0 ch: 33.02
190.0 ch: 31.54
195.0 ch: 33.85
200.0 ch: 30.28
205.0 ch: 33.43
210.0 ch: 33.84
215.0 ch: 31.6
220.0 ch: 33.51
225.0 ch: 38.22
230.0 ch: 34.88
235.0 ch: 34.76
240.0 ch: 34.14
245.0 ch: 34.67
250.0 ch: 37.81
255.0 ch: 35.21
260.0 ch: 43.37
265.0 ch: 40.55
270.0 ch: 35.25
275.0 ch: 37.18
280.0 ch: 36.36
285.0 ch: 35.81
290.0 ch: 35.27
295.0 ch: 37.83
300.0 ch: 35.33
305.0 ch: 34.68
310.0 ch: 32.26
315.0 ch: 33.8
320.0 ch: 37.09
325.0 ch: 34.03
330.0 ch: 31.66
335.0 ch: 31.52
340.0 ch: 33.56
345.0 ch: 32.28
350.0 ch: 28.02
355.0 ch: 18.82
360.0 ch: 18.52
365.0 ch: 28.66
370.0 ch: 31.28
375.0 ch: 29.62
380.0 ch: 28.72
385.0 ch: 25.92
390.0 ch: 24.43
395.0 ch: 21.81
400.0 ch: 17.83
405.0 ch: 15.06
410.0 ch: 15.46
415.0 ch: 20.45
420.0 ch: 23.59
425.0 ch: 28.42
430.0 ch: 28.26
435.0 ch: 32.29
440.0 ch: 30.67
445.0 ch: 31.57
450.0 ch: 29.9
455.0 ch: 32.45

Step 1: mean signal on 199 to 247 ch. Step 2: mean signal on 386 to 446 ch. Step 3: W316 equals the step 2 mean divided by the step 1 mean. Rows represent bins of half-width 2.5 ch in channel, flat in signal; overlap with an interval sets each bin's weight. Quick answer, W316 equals 0.7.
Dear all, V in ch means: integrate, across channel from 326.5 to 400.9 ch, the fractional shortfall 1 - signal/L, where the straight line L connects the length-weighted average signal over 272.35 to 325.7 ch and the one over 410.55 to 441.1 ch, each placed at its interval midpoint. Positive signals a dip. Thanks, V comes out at 9.1 ch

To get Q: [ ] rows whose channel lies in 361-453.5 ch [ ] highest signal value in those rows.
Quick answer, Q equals 32.29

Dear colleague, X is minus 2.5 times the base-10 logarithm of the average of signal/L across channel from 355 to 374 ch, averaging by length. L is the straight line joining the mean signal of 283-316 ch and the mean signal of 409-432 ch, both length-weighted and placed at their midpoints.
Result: 0.13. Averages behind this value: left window 35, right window 23.6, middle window 25.5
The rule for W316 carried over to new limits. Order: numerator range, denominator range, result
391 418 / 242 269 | 0.49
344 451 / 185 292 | 0.72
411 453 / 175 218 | 0.85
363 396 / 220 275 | 0.75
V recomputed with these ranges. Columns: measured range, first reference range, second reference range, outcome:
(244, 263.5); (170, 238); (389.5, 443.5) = -4.36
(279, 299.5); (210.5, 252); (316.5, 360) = -2.45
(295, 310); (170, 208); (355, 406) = -3.97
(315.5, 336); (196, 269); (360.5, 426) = -3.67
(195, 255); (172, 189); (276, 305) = -0.18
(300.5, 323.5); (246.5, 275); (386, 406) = -2.21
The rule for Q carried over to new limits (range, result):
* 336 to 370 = 33.56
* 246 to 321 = 43.37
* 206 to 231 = 38.22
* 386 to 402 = 24.43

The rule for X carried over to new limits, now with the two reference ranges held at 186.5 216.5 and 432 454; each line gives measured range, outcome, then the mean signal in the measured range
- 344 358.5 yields 0.25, 25.2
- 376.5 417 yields 0.42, 21.4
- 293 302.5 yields -0.15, 36.5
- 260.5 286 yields -0.17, 37.6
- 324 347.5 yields -0.03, 32.5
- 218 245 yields -0.09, 35.1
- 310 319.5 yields -0.07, 34.1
